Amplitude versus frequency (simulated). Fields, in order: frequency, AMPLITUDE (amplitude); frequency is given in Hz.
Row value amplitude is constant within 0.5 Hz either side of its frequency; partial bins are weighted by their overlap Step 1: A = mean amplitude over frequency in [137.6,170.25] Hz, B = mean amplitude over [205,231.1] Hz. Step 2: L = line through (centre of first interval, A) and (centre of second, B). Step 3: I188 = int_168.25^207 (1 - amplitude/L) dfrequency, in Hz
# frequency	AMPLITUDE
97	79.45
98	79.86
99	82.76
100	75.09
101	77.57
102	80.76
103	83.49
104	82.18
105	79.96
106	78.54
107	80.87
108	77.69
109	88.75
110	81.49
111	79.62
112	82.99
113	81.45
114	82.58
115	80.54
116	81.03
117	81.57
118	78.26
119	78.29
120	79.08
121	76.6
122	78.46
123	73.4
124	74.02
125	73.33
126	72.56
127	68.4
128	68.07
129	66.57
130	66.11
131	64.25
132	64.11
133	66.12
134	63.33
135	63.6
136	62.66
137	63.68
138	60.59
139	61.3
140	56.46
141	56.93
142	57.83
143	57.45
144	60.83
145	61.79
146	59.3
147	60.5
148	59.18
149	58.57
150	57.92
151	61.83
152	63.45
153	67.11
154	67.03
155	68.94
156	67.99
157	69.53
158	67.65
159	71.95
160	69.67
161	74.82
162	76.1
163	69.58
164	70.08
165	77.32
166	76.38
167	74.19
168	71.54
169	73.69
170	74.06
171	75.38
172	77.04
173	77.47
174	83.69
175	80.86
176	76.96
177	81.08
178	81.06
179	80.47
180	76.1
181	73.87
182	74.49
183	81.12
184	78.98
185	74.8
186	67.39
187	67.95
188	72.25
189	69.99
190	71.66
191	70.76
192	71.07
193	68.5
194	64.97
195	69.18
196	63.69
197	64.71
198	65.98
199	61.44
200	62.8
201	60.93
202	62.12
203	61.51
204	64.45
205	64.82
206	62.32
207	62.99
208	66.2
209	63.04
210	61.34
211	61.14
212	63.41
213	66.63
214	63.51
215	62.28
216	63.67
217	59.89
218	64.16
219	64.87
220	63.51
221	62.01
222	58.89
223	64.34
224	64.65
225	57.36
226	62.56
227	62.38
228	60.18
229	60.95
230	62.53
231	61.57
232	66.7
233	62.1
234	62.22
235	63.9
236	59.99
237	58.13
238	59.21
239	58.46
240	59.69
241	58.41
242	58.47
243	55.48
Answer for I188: -4.2 Hz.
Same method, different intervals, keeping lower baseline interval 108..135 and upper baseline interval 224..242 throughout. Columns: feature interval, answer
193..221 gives 0.27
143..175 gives 0.41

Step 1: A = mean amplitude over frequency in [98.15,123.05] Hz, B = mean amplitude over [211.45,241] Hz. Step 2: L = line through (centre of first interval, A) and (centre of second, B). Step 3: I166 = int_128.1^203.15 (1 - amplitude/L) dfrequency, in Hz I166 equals 3.0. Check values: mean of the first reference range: 80.2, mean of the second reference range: 62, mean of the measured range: 68.5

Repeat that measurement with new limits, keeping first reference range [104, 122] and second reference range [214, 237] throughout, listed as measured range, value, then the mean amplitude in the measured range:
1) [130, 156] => 4.69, 62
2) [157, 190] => -1.94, 74.8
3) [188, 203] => 0.19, 66.3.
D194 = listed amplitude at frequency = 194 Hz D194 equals 64.97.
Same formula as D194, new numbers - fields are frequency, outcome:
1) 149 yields 58.57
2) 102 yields 80.76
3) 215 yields 62.28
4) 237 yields 58.13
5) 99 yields 82.76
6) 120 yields 79.08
